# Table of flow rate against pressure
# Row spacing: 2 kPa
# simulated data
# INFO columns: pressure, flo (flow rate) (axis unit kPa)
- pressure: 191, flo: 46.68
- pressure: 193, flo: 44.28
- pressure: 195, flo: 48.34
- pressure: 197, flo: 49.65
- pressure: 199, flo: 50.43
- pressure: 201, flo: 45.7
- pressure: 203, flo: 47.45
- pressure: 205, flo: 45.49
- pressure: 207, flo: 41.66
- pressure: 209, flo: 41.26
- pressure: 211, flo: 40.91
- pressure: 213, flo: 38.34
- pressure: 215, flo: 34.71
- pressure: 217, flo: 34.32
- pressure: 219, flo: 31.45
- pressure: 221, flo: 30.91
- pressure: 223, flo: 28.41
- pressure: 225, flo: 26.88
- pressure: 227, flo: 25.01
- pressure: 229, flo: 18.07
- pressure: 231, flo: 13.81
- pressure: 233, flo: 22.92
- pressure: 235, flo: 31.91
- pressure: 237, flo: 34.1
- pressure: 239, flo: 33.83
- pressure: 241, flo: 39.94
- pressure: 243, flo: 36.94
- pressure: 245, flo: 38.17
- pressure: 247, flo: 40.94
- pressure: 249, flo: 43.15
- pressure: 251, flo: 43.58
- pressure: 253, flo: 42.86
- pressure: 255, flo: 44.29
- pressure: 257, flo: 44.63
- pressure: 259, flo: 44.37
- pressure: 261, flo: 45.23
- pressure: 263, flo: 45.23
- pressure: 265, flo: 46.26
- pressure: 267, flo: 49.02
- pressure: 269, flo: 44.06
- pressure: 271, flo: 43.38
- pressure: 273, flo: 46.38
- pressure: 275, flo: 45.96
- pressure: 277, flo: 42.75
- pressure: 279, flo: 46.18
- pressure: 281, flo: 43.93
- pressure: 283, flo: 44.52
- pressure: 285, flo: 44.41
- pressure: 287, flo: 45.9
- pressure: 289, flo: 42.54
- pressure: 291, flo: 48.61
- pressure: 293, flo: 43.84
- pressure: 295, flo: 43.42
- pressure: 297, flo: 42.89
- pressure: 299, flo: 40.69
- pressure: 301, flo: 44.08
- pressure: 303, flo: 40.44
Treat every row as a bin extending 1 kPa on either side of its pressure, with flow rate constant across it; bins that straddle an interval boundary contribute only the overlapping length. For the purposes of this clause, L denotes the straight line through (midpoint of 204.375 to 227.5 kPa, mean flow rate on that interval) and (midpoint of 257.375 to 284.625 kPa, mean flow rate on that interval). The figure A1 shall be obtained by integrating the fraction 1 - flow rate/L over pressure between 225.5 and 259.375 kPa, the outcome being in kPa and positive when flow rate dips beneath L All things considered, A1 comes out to 4.48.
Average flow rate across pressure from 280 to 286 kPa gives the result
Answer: 44.3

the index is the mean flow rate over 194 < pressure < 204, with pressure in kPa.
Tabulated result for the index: 48.3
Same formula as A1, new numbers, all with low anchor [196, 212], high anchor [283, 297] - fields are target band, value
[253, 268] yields -0.18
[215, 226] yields 3.51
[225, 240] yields 6.43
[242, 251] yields 0.95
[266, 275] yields -0.19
